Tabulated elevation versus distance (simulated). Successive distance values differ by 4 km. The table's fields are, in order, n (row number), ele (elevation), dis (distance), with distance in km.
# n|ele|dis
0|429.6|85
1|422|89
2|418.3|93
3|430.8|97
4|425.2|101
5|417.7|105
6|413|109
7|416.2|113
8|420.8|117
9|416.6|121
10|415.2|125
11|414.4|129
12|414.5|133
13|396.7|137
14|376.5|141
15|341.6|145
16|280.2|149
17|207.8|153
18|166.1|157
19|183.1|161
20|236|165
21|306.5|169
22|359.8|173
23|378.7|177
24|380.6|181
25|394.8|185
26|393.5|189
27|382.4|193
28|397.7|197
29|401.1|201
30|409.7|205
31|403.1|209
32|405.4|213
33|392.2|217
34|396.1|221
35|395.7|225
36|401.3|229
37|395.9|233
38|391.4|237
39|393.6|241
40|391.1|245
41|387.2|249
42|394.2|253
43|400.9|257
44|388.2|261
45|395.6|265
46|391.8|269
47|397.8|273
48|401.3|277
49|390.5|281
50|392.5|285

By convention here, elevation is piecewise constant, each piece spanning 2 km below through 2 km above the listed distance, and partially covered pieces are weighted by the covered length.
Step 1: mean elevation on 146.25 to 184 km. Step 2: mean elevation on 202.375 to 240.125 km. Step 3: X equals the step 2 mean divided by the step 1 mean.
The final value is 1.41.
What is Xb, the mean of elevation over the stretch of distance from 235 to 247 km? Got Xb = 392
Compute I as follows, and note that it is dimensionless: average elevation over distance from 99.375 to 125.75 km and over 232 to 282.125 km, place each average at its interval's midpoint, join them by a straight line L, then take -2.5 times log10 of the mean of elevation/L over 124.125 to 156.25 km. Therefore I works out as 0.19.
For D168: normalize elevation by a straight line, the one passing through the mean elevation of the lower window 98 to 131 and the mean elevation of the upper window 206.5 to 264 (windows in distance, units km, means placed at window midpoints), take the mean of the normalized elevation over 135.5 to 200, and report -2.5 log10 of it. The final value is 0.25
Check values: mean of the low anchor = 418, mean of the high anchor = 396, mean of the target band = 325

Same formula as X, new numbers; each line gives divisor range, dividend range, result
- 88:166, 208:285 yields 1.09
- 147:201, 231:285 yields 1.25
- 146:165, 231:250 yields 1.79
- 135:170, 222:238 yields 1.43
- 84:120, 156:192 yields 0.75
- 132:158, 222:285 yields 1.26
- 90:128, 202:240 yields 0.95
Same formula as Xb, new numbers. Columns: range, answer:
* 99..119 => 419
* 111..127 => 417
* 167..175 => 333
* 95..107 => 425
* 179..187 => 388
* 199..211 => 405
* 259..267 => 392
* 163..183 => 332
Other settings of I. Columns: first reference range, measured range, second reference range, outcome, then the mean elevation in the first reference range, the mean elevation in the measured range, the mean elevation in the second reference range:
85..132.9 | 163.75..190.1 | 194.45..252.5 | 0.16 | 419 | 352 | 397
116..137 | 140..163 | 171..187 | 0.49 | 414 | 254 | 378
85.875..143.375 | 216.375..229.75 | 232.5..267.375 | 0.00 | 414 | 396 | 393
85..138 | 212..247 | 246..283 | 0.01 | 418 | 396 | 394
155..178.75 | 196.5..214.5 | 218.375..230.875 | -0.14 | 271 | 404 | 397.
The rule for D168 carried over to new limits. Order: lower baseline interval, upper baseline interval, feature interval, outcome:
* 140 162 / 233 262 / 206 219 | -0.168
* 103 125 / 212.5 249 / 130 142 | 0.036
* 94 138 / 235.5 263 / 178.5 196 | 0.043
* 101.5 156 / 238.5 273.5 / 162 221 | 0.038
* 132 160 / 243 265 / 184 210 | -0.151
